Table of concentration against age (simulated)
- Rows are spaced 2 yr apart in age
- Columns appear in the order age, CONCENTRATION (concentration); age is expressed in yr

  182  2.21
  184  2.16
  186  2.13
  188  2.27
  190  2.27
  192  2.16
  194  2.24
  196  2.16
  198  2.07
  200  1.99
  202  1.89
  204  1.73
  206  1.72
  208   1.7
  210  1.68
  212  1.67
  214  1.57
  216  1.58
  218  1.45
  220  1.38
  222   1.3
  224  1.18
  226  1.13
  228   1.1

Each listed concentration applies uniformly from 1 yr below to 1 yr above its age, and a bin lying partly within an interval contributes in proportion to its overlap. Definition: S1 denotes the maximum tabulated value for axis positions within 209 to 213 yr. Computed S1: 1.68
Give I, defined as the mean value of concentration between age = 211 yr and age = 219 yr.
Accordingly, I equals 1.57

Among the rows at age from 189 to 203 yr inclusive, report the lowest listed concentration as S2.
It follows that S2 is 1.89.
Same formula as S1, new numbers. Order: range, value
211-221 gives 1.67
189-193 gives 2.27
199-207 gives 1.99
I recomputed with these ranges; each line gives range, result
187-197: 2.22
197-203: 1.98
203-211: 1.71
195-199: 2.12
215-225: 1.38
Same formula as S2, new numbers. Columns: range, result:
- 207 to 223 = 1.3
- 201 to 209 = 1.7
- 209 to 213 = 1.67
